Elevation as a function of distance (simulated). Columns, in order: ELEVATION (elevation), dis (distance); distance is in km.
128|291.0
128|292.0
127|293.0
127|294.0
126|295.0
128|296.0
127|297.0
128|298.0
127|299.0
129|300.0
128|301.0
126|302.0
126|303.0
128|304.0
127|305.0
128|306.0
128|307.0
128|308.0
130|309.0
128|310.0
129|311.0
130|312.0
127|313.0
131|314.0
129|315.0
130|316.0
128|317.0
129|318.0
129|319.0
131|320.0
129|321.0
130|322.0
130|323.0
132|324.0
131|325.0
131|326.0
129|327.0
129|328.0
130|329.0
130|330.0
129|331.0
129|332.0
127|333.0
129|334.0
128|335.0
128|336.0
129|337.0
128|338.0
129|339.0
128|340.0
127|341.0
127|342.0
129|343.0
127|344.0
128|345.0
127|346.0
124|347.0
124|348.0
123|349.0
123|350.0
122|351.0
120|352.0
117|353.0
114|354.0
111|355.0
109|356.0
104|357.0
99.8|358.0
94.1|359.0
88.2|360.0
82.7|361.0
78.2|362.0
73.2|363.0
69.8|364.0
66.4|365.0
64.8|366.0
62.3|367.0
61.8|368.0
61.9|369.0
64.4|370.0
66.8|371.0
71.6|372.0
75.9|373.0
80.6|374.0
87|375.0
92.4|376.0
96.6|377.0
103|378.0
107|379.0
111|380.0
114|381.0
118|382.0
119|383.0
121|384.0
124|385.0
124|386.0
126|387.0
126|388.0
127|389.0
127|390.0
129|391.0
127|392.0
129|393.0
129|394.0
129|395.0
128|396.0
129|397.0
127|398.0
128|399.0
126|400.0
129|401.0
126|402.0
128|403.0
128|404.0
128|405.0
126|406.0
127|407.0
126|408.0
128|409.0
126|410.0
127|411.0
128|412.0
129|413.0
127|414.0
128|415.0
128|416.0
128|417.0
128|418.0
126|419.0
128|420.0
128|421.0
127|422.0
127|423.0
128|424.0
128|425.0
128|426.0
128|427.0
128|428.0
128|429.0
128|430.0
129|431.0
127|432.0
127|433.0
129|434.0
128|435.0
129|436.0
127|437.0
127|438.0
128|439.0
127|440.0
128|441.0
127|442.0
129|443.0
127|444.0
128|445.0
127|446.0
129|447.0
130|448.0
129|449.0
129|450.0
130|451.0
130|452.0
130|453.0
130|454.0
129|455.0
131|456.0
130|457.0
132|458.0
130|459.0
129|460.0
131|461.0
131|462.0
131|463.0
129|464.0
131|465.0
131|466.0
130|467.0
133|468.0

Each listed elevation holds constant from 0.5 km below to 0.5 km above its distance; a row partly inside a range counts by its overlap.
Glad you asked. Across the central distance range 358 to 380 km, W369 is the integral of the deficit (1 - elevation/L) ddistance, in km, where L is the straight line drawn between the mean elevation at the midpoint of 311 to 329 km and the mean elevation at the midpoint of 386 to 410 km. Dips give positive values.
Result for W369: 8.32 km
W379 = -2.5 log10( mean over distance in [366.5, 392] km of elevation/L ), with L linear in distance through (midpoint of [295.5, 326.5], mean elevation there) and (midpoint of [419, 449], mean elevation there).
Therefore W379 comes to 0.27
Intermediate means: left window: 129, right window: 128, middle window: 100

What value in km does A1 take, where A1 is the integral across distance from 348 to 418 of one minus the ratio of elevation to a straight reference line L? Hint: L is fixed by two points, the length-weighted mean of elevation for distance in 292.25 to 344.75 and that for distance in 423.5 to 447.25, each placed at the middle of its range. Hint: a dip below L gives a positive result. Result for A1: 9.9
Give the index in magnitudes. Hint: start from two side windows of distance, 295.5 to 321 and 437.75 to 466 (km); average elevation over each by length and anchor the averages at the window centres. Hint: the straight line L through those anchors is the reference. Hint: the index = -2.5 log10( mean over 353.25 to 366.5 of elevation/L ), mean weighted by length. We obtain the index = 0.40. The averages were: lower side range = 128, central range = 89.4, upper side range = 129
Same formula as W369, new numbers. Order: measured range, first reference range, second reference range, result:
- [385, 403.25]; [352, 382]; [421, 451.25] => -4.1 km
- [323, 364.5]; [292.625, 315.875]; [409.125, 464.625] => 3.2 km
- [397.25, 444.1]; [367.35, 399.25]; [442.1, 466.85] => -3.3 km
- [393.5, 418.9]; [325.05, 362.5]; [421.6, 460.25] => -0.4 km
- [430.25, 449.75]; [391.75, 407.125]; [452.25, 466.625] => 0.2 km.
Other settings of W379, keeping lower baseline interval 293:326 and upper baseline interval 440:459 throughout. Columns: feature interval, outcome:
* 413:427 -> 0.01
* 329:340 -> 0.00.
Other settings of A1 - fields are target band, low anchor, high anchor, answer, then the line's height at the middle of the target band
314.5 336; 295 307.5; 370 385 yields -2.1 km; 118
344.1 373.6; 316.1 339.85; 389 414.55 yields 7.8 km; 129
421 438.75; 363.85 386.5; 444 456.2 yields -1.4 km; 119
